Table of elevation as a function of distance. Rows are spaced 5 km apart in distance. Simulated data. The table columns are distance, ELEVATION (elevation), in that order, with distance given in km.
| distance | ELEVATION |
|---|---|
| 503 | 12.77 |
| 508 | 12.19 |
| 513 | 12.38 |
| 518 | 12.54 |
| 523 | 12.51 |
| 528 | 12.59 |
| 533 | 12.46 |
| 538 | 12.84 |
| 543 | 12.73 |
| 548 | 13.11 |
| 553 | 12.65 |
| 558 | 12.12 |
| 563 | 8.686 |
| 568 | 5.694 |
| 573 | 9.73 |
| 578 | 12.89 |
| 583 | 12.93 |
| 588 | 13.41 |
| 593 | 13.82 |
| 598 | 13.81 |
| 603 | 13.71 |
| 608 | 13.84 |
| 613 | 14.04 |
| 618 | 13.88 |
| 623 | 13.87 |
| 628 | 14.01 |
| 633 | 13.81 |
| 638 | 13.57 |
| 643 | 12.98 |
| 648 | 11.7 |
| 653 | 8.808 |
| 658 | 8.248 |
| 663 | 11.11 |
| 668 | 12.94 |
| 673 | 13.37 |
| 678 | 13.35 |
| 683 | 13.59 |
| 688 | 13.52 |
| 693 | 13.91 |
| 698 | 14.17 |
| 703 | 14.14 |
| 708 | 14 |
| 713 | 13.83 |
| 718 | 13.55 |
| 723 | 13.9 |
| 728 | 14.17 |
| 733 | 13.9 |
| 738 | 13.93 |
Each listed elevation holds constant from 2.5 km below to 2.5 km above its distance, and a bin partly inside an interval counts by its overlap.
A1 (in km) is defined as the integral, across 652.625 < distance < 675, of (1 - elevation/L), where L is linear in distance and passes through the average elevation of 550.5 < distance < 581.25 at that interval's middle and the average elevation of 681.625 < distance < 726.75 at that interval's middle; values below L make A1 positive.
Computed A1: 3.2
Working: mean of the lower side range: 10.4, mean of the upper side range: 13.9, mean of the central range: 11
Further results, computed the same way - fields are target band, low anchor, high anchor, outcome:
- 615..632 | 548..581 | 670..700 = -2.6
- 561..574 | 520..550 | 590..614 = 5.3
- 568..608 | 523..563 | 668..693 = 0.7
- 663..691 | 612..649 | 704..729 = 1.1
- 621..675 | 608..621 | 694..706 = 7.0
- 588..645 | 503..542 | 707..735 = -2.5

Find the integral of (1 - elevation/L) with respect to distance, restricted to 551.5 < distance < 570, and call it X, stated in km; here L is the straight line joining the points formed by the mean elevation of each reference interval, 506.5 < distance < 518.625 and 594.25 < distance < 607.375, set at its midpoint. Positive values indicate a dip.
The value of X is 4.7 km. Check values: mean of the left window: 12.4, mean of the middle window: 9.74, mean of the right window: 13.8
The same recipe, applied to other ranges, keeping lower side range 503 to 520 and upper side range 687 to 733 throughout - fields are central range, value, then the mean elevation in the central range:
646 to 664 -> 4.9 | 9.82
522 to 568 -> 3.1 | 11.8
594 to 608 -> -0.7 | 13.8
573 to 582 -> 0.6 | 12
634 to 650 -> 0.6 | 12.9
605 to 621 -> -0.9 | 13.9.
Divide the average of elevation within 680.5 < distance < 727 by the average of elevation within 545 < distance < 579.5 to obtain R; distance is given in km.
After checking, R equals 1.30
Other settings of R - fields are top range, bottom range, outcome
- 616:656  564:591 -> 1.17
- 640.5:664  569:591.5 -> 0.89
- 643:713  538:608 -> 1.05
